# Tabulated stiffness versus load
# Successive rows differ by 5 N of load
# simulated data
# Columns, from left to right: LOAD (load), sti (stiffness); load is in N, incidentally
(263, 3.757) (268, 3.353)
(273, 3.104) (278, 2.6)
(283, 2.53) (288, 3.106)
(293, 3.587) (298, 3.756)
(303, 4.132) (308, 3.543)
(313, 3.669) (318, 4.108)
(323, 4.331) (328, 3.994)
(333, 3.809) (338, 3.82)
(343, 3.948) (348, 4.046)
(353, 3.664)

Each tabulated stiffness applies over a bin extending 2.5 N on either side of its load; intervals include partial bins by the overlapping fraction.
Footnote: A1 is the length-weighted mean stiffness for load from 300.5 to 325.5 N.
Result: 3.96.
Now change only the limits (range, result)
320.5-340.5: 3.99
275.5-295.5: 2.96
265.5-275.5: 3.23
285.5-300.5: 3.48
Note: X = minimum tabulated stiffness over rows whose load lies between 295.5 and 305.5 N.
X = 3.756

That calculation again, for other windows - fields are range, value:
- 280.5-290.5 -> 2.53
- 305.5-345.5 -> 3.543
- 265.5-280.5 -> 2.6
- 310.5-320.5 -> 3.669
